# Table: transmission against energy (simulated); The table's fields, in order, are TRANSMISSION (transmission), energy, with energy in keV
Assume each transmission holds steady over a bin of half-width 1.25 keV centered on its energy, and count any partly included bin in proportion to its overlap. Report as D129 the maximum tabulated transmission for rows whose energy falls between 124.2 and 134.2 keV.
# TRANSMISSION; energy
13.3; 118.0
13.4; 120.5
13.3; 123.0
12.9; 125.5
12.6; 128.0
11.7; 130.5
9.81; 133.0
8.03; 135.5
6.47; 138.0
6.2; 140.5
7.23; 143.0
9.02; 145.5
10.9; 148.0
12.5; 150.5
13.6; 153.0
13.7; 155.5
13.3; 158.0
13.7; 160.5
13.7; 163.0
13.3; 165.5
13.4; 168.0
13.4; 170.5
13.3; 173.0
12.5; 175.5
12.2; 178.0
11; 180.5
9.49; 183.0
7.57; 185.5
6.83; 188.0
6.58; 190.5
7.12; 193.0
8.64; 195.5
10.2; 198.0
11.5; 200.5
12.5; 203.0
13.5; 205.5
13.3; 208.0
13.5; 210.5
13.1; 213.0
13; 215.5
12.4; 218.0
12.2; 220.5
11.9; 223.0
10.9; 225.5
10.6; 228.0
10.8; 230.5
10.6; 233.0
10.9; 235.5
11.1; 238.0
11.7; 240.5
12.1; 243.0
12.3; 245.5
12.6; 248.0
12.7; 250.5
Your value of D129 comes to 12.9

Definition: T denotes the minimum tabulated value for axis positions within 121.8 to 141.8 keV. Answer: 6.2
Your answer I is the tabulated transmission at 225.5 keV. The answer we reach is 10.9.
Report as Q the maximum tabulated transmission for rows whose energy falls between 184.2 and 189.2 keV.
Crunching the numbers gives 7.57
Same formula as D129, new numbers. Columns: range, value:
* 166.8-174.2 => 13.4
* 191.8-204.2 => 12.5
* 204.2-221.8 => 13.5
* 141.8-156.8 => 13.7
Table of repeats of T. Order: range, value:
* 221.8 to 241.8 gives 10.6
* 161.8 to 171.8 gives 13.3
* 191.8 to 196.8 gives 7.12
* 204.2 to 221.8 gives 12.2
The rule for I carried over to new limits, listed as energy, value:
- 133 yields 9.81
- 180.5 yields 11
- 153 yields 13.6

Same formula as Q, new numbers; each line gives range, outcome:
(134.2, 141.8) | 8.03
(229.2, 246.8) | 12.3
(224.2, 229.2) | 10.9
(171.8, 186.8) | 13.3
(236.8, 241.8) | 11.7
